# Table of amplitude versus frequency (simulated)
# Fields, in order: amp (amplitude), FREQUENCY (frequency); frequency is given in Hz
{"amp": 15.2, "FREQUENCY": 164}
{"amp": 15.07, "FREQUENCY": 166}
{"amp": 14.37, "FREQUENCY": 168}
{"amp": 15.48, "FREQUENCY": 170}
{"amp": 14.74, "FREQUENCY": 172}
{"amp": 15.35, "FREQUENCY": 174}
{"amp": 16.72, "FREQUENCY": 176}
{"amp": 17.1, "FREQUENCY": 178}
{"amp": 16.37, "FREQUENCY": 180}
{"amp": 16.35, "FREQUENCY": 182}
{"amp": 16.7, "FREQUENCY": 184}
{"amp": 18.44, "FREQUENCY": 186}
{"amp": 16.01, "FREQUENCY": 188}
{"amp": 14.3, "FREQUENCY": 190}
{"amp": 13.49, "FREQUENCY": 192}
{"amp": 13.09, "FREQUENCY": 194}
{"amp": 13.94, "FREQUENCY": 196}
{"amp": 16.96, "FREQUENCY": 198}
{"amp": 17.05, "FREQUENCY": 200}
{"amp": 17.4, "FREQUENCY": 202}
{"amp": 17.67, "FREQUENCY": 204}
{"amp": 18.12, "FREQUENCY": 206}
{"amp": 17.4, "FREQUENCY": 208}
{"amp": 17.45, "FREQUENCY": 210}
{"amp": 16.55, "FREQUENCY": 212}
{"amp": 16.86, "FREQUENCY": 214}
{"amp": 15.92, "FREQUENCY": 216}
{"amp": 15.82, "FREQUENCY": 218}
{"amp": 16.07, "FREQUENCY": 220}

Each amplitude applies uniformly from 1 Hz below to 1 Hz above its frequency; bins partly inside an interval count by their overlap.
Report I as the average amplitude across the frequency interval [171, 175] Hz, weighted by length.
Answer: 15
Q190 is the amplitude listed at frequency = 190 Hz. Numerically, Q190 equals 14.3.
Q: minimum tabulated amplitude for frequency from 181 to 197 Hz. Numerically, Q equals 13.09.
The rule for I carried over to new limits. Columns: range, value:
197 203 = 17.1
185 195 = 15.1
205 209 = 17.8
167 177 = 15.3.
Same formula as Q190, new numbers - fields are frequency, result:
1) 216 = 15.92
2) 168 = 14.37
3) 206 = 18.12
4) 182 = 16.35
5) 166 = 15.07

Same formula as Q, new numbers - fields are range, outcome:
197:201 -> 16.96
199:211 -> 17.05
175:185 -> 16.35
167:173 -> 14.37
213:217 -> 15.92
